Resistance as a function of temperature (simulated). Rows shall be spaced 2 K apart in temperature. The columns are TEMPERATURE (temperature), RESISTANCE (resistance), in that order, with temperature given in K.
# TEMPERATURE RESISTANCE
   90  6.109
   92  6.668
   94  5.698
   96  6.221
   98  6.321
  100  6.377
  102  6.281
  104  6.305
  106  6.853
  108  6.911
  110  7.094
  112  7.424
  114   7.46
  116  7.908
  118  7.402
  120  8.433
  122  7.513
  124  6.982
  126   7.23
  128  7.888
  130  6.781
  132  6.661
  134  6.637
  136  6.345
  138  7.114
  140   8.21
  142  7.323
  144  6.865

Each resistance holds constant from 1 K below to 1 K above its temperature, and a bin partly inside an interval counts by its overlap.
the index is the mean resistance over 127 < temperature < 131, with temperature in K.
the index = 7.33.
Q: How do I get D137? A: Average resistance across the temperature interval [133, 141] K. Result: 7.08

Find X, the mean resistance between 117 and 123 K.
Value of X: 7.78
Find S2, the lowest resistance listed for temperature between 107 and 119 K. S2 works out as 6.911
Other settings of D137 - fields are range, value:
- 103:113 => 6.92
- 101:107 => 6.48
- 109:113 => 7.26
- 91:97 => 6.2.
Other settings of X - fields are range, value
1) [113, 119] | 7.59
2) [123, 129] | 7.37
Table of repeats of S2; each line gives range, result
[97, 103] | 6.281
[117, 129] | 6.982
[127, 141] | 6.345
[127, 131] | 6.781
